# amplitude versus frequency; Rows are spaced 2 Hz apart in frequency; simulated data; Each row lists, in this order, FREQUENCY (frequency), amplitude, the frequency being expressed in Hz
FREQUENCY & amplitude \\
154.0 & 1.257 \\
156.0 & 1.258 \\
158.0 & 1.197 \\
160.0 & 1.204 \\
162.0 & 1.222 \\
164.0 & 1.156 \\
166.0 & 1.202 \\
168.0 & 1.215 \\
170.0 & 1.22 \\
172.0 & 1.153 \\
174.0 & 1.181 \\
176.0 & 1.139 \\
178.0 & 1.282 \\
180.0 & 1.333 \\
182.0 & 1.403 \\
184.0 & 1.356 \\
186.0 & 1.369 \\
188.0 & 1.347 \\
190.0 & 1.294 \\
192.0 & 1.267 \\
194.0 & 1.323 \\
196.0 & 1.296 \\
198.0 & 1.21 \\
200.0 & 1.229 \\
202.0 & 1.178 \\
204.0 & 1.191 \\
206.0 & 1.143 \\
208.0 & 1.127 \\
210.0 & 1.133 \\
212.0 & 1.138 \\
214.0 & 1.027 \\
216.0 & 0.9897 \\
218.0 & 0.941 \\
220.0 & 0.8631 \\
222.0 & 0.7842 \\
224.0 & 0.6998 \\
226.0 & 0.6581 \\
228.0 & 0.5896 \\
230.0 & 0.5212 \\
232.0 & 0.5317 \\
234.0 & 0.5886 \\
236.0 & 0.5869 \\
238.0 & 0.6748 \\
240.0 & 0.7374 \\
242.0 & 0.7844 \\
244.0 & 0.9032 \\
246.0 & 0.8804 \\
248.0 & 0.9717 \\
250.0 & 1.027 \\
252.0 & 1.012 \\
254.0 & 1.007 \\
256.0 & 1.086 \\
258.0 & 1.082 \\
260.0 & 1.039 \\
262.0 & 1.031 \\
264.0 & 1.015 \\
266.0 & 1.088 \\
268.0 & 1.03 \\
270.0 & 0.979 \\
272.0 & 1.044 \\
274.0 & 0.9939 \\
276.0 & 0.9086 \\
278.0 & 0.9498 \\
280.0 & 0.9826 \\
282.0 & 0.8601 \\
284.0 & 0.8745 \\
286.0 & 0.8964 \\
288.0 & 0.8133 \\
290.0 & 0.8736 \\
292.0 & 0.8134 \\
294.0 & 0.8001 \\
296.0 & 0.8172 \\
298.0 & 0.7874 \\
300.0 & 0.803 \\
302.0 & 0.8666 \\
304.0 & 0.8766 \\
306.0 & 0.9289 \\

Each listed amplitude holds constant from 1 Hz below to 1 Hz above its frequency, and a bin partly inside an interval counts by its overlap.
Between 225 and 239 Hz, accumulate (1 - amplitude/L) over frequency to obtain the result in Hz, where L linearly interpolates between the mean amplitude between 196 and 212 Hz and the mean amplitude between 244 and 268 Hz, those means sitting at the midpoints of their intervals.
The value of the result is 6.39 Hz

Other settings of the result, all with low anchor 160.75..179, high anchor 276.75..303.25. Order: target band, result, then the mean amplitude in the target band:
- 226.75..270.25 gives 4.41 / 0.868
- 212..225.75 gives 2.20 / 0.89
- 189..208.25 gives -1.96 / 1.23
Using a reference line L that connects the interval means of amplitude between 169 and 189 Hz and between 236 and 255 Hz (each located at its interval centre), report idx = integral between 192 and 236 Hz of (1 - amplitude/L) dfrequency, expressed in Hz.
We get 4.97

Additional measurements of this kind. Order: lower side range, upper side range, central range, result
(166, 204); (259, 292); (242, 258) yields 0.98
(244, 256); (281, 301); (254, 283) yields -2.87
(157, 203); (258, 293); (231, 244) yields 4.87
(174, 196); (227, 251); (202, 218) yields -0.93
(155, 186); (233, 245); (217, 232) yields 2.16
